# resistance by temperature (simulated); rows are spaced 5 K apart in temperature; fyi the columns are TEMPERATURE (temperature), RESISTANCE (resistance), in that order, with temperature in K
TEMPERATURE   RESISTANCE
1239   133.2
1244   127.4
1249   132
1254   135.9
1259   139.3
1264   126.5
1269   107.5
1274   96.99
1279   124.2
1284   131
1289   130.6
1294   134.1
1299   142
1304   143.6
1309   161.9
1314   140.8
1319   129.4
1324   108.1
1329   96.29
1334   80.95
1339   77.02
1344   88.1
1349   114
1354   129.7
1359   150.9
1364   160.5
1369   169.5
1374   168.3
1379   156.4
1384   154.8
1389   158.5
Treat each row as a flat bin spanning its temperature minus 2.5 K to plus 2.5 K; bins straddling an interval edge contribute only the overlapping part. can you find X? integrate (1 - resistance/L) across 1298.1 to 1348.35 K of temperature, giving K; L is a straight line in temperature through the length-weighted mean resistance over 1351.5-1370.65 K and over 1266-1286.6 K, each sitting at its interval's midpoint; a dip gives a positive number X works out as 6.8 K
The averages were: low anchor 115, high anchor 152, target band 116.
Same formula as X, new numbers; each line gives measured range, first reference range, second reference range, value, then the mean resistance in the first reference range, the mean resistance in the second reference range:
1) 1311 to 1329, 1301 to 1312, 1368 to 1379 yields 3.7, 152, 166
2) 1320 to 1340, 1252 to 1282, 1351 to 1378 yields 6.8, 122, 155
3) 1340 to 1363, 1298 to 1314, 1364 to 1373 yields 5.9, 149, 167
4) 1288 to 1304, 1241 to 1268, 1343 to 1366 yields -0.8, 131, 131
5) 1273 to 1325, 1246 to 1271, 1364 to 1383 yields 3.0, 129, 163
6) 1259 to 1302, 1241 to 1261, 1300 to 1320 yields 4.3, 133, 145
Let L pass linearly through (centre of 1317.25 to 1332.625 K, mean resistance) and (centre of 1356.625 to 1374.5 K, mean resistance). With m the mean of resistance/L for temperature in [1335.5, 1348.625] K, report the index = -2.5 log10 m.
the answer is 0.44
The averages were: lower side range 108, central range 87.5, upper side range 162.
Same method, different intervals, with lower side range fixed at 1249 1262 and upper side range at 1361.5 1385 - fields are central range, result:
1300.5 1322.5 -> 0.05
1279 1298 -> 0.09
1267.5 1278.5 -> 0.30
